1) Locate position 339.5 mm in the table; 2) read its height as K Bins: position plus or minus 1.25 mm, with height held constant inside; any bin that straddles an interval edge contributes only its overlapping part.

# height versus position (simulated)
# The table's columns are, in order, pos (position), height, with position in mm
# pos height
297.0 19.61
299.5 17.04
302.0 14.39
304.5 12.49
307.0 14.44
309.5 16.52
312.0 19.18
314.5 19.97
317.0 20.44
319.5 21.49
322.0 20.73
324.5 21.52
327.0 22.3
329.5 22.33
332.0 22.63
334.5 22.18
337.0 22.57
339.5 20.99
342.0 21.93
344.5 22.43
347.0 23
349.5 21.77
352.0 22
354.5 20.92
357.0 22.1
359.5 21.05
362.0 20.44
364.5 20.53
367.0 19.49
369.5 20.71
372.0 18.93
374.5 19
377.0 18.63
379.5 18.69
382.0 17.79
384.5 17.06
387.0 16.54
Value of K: 20.99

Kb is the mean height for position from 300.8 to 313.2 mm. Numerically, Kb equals 15.4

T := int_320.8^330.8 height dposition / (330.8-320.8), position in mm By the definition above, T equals 21.7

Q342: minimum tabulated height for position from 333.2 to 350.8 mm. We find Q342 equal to 20.99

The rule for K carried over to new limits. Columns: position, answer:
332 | 22.63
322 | 20.73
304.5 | 12.49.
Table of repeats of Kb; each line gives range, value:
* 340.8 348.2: 22.5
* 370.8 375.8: 19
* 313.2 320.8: 20.6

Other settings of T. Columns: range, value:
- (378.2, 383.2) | 18.2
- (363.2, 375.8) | 19.7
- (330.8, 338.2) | 22.5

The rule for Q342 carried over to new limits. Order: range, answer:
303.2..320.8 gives 12.49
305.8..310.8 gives 14.44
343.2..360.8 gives 20.92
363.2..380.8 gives 18.63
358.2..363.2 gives 20.44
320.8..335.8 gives 20.73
